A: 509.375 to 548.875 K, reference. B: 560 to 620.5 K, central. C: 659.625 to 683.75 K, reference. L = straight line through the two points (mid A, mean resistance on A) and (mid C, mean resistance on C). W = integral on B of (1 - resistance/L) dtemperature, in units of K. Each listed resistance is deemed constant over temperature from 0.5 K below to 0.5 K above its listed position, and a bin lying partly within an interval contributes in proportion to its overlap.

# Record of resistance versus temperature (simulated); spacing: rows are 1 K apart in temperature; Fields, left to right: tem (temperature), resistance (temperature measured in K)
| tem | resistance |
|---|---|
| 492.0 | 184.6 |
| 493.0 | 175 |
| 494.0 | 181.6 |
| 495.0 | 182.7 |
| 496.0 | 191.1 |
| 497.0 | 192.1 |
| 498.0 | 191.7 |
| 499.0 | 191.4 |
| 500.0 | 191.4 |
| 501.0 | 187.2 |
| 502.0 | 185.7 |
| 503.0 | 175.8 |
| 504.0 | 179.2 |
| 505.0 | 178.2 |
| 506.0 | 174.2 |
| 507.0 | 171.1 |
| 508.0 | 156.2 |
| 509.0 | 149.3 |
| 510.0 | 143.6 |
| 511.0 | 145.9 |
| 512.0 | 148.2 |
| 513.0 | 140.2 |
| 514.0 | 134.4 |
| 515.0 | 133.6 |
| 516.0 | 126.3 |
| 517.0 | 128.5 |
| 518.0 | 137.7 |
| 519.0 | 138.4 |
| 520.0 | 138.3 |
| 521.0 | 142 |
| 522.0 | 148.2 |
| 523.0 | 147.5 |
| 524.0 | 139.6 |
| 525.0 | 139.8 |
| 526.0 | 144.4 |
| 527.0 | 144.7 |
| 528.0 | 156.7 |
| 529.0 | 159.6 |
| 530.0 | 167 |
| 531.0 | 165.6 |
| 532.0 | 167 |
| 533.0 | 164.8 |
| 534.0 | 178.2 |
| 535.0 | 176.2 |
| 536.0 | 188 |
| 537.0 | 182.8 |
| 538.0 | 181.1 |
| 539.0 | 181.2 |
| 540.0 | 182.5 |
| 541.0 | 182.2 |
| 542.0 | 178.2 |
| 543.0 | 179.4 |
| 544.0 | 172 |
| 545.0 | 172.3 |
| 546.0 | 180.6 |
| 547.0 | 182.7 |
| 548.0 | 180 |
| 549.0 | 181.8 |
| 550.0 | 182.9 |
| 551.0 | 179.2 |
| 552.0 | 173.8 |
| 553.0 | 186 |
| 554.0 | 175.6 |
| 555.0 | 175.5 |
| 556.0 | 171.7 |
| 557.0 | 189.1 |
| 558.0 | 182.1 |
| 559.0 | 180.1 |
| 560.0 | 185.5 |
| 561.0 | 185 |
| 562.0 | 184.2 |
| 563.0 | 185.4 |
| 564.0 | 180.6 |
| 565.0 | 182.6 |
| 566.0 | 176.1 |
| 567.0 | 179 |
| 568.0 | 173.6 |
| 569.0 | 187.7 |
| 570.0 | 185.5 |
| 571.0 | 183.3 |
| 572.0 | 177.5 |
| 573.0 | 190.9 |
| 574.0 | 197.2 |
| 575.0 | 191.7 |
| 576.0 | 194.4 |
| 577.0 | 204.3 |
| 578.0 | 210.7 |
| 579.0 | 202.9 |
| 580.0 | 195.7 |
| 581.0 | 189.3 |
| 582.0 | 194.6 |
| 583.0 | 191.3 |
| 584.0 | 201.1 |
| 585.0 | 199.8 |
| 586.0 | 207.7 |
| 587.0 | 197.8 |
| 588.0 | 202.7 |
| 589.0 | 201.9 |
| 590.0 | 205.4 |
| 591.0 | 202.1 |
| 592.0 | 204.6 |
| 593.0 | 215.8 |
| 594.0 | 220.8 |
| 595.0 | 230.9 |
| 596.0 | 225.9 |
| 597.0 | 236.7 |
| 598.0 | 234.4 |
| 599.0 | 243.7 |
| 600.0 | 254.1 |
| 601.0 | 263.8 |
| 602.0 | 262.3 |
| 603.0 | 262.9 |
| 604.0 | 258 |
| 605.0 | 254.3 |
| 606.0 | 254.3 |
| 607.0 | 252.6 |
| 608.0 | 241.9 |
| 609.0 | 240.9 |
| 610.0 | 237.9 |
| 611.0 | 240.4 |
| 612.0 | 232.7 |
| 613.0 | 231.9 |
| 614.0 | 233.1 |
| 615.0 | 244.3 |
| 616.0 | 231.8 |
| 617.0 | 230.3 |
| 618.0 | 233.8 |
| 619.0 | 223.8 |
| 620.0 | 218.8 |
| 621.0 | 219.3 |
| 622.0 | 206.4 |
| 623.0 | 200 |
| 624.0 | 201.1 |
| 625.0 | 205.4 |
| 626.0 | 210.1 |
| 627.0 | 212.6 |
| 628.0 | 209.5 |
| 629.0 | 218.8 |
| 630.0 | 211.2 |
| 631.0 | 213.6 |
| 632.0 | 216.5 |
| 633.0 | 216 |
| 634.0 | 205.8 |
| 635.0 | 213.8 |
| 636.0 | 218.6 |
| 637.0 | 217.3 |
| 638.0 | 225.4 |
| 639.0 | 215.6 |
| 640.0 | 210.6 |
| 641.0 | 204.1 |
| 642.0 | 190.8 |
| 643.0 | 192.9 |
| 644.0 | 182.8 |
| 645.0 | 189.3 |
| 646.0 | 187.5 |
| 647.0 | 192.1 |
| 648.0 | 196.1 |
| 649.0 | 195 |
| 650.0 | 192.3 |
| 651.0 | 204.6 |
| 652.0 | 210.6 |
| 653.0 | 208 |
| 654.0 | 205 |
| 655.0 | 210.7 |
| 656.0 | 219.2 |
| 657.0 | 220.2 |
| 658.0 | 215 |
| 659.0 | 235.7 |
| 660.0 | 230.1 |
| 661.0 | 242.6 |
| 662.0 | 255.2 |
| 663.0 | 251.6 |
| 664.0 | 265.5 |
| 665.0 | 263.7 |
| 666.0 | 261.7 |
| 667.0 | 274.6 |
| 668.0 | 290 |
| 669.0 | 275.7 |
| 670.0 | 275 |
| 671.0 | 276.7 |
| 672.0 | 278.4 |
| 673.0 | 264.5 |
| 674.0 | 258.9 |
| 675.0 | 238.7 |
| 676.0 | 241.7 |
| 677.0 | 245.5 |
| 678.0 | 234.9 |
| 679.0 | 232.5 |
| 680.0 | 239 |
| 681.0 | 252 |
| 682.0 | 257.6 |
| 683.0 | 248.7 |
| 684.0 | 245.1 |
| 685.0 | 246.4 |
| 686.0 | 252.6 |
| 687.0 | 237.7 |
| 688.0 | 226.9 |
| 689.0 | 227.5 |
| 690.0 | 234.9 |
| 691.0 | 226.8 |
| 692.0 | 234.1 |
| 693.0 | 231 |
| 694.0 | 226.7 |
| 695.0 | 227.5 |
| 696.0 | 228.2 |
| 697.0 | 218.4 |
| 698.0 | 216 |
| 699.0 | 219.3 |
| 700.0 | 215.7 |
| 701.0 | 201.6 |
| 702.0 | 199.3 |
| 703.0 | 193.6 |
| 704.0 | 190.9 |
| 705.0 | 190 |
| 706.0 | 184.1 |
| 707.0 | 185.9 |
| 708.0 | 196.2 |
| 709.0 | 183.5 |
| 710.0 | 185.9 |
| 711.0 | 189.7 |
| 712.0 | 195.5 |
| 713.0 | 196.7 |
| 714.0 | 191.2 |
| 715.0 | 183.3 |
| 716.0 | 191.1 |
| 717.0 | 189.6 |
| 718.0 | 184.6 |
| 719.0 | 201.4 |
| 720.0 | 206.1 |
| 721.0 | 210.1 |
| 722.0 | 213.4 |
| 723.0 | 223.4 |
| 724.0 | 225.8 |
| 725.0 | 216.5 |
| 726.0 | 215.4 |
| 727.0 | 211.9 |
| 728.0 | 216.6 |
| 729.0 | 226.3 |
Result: -3.9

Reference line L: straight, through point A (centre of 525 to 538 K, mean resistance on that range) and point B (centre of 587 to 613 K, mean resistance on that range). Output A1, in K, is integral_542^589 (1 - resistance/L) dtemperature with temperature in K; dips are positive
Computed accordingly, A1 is 3.0 K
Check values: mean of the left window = 166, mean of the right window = 234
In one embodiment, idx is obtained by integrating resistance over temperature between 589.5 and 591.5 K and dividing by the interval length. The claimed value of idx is 204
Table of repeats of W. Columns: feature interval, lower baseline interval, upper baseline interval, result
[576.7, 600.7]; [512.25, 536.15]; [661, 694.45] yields -2.5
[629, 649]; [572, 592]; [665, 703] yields 1.6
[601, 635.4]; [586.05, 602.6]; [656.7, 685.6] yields 0.7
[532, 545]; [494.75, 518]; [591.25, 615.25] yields 0.8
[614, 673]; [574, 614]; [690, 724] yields -2.4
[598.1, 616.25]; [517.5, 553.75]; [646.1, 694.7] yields -3.7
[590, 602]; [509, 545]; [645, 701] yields -2.3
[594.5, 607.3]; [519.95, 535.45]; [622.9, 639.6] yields -3.4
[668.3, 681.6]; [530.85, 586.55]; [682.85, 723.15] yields -3.2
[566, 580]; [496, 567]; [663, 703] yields -0.1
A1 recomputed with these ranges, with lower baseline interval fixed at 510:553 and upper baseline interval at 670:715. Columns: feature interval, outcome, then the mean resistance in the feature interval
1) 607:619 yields -2.7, 236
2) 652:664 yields -0.9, 228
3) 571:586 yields -1.3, 196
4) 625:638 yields -0.9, 214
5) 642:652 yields 0.6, 193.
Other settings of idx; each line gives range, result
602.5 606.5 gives 257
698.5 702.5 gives 209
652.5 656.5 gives 211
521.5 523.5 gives 148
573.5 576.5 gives 194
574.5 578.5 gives 200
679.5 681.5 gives 246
